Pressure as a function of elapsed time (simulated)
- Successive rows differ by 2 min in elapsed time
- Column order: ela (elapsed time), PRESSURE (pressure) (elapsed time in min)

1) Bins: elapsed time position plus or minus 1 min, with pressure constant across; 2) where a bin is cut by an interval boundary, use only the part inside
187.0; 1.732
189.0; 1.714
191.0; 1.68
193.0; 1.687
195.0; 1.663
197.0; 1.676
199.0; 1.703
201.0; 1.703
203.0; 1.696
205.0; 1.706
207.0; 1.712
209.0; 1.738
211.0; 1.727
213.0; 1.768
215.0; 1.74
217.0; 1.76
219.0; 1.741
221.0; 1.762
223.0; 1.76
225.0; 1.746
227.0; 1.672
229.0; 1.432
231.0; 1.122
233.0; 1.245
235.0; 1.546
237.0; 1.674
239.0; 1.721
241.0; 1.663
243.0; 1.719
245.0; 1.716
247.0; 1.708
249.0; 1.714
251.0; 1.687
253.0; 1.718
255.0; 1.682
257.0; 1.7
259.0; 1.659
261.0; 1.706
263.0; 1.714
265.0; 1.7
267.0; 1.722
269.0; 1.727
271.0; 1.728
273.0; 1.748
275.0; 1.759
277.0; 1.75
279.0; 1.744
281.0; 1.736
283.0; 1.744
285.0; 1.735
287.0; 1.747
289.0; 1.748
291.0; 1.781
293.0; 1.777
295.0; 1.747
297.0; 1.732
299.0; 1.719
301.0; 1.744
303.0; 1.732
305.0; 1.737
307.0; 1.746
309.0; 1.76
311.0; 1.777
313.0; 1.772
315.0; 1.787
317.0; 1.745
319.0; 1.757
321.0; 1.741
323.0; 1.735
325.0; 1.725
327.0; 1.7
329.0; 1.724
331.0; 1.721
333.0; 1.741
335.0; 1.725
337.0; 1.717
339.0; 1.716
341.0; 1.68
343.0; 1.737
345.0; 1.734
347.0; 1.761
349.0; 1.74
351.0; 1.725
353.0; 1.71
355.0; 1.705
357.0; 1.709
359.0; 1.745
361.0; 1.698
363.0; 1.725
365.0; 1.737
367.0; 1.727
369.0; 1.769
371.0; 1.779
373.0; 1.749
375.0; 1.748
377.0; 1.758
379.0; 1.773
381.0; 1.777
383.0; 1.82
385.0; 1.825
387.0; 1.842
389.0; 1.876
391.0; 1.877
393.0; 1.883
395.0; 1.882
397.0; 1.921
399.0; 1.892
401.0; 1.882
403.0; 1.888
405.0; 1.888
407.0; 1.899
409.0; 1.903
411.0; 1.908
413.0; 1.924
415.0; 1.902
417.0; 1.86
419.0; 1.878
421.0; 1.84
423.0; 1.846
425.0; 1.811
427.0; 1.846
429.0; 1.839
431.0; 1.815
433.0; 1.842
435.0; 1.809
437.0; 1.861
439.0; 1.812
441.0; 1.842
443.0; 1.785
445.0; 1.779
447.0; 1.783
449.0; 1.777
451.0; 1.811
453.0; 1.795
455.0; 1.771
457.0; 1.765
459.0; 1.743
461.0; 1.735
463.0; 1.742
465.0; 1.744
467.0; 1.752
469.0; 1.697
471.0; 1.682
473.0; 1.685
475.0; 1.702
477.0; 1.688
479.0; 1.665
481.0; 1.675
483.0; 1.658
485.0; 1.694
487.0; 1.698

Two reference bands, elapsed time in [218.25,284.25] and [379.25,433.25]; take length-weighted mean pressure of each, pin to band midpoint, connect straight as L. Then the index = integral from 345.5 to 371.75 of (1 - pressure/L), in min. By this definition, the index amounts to 1.1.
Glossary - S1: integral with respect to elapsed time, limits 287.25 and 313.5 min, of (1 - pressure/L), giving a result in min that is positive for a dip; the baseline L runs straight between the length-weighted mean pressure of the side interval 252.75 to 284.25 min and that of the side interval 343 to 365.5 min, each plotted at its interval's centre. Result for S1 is -0.43 min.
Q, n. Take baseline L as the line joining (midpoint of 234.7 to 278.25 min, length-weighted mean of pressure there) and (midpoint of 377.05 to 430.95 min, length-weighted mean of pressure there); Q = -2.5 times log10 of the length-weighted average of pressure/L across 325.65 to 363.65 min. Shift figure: 0.05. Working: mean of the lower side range 1.71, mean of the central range 1.72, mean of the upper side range 1.86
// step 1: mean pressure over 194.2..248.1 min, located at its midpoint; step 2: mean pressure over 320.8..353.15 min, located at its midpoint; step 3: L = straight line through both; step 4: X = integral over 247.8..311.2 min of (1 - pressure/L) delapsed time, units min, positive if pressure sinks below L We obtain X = -1.4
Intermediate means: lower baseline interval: 1.66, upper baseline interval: 1.73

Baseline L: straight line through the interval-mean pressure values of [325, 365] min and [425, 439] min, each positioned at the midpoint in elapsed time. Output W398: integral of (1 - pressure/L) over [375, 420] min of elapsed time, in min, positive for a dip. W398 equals -1.9 min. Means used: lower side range 1.72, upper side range 1.83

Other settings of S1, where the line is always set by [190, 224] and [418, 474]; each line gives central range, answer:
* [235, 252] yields 0.4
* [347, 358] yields 0.2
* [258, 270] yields 0.2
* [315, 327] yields 0.1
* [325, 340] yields 0.3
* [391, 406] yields -1.0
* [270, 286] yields 0.0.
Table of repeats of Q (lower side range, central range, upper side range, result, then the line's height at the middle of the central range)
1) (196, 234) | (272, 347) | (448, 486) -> -0.04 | 1.68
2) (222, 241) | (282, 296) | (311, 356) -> -0.06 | 1.65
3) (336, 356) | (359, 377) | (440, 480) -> -0.01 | 1.73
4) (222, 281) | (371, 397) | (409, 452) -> -0.02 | 1.79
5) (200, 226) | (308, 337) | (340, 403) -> 0.02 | 1.77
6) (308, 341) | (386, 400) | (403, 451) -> -0.04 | 1.81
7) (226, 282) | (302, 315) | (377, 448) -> -0.02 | 1.72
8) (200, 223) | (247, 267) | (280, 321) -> 0.03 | 1.74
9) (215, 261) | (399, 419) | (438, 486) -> -0.11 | 1.72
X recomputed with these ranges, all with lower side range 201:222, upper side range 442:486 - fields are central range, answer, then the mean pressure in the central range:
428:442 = -0.79 min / 1.83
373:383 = -0.20 min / 1.77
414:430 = -1.10 min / 1.85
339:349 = 0.03 min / 1.73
